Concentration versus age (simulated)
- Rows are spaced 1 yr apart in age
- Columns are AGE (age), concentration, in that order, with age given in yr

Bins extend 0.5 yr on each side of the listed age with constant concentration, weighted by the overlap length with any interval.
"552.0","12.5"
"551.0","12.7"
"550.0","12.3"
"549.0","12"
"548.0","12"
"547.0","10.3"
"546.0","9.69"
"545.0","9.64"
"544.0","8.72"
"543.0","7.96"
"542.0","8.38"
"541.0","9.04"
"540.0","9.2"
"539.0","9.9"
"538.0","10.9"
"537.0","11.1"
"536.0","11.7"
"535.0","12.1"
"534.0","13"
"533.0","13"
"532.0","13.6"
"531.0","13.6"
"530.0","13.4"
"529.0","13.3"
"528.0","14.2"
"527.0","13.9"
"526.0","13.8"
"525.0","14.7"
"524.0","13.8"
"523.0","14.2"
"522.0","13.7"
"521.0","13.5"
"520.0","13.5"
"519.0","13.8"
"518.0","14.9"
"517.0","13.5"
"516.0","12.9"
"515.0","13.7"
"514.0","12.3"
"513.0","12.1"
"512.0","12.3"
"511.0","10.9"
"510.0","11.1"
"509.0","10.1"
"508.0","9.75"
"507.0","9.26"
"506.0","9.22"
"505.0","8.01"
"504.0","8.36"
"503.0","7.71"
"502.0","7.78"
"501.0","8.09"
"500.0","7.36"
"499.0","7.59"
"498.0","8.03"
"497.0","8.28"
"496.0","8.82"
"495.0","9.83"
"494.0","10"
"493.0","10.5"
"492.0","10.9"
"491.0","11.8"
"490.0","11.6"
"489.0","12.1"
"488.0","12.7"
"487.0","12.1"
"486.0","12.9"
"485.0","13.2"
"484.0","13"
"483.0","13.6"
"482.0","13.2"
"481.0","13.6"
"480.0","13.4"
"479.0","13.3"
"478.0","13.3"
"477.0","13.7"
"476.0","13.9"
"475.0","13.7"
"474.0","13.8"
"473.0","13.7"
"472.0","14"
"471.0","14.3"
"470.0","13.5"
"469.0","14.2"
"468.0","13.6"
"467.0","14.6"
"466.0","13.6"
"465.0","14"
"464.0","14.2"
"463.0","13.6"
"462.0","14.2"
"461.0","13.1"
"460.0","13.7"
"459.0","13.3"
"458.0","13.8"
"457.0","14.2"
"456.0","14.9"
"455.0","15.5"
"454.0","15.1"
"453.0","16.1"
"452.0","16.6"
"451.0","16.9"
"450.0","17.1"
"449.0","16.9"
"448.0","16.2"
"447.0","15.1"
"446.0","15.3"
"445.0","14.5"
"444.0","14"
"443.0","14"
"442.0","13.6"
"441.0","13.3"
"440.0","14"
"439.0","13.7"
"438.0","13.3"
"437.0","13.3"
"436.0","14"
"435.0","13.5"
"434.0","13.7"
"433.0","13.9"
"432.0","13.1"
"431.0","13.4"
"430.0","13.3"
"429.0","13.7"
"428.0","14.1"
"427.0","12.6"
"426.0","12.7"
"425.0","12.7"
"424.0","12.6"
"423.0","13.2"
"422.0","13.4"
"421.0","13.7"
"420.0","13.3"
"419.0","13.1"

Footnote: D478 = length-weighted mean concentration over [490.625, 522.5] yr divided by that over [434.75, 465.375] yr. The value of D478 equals 0.73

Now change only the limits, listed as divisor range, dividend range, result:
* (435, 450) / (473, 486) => 0.93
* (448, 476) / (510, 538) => 0.90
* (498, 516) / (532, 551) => 1.10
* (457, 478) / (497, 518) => 0.73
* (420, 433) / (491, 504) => 0.67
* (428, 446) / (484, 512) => 0.73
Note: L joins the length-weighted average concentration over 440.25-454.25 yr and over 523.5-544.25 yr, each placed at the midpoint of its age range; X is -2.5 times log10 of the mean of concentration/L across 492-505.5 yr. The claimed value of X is 0.48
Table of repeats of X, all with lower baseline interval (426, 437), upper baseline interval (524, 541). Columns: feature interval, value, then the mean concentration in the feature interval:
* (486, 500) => 0.24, 10.3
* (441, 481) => -0.09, 14.4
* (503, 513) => 0.28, 9.89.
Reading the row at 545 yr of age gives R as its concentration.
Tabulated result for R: 9.64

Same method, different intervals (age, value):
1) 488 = 12.7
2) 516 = 12.9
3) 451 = 16.9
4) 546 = 9.69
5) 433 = 13.9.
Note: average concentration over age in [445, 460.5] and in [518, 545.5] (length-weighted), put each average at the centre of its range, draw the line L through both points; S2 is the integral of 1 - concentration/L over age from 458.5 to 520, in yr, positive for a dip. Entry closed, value 8.59 yr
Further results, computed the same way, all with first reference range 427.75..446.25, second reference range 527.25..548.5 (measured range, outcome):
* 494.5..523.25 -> 2.9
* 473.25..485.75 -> -0.8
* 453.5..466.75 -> -0.9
